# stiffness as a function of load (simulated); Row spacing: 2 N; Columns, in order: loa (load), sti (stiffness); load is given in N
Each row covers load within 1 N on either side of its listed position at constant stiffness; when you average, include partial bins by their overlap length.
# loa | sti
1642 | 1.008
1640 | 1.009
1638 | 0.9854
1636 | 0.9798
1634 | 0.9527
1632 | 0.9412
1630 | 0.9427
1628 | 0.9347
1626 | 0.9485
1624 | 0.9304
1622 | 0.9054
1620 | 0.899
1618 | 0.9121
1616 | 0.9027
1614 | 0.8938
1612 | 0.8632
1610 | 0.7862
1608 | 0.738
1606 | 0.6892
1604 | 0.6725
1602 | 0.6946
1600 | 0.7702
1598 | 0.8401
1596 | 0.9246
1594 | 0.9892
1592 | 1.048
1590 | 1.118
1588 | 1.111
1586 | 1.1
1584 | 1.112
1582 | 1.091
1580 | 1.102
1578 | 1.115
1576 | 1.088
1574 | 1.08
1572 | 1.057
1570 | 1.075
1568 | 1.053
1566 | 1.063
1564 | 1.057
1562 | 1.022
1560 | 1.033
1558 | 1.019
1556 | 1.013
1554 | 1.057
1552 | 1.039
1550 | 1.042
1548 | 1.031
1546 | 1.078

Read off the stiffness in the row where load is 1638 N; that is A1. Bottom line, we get 0.9854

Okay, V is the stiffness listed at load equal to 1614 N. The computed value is 0.8938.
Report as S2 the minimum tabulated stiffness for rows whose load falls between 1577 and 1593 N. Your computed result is 1.048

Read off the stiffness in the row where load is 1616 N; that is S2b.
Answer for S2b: 0.9027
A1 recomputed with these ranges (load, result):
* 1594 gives 0.9892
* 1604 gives 0.6725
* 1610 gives 0.7862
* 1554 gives 1.057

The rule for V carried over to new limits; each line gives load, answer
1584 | 1.112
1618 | 0.9121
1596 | 0.9246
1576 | 1.088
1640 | 1.009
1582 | 1.091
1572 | 1.057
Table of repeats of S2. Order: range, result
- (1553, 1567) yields 1.013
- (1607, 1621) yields 0.738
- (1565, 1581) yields 1.053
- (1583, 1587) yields 1.1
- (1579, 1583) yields 1.091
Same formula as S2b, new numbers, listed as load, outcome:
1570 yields 1.075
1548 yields 1.031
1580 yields 1.102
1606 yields 0.6892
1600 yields 0.7702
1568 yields 1.053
